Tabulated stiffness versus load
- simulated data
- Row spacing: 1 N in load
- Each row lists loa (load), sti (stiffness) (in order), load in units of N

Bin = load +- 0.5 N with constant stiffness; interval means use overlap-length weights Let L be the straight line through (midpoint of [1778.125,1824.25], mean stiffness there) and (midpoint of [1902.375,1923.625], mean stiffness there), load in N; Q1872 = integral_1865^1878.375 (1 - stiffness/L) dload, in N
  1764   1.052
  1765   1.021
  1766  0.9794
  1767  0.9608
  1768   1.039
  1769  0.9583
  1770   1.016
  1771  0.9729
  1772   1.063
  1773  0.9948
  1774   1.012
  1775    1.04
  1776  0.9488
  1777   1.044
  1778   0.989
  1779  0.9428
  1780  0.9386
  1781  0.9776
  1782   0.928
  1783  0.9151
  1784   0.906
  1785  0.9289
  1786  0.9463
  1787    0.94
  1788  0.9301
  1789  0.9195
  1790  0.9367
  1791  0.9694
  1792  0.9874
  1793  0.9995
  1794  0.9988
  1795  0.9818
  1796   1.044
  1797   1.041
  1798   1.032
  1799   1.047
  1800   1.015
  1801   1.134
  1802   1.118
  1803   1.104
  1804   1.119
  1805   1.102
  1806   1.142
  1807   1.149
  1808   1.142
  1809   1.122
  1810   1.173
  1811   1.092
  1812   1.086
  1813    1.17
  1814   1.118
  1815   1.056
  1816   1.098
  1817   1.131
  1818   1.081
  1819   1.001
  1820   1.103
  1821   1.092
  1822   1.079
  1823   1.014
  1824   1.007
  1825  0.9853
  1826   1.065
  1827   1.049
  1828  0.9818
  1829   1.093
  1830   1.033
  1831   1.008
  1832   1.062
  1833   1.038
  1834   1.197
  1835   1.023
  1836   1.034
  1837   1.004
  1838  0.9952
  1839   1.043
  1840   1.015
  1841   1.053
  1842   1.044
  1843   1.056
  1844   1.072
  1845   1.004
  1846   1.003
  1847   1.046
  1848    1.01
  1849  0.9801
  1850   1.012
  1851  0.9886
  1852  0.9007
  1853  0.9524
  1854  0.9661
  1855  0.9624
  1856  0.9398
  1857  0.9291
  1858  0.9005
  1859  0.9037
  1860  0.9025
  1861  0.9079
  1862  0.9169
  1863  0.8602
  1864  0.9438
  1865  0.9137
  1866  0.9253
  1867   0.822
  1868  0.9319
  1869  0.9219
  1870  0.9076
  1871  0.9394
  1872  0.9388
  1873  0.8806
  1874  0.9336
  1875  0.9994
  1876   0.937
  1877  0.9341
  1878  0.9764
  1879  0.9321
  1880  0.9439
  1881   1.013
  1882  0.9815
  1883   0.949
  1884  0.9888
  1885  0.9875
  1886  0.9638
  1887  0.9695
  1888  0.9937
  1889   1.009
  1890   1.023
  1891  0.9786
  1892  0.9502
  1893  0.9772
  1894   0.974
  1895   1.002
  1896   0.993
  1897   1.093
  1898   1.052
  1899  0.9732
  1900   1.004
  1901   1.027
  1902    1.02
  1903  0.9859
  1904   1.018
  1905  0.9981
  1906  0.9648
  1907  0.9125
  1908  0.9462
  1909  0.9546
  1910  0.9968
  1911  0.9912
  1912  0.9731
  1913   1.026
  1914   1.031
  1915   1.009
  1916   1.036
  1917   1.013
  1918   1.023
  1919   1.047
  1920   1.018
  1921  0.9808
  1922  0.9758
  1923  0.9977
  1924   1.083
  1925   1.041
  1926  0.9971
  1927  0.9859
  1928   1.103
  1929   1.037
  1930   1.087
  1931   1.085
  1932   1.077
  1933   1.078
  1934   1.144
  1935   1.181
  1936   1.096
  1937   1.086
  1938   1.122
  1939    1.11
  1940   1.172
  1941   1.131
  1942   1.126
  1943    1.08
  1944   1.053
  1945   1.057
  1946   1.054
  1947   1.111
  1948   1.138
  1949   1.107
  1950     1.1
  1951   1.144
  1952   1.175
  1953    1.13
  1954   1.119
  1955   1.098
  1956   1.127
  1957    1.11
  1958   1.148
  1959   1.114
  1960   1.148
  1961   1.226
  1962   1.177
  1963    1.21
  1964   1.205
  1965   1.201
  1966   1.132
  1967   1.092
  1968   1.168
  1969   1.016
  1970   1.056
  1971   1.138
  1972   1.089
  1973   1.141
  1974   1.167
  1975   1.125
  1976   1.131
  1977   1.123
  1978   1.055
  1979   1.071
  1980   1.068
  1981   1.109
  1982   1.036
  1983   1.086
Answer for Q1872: 1.13 N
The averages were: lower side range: 1.04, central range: 0.926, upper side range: 0.996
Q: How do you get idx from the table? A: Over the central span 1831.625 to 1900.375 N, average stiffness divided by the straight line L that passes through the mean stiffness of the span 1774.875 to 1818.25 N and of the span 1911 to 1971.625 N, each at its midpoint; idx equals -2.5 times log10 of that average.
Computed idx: 0.09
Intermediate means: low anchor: 1.03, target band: 0.976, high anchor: 1.09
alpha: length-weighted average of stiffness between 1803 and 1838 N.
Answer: 1.08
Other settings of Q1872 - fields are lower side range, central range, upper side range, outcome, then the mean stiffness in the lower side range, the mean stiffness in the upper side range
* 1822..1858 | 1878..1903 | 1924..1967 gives 1.7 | 1.02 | 1.11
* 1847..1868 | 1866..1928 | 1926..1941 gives 2.1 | 0.935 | 1.1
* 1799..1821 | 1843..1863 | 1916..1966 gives 2.5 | 1.11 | 1.1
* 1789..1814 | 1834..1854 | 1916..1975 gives 1.2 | 1.07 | 1.1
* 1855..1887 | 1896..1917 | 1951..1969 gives 0.4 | 0.934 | 1.15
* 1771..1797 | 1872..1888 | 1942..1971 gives 1.5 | 0.973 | 1.13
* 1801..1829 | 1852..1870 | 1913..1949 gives 2.7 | 1.09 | 1.07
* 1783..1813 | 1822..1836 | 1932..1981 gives 0.1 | 1.04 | 1.12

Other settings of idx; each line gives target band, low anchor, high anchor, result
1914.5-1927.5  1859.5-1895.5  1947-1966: 0.04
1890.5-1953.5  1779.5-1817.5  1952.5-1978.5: 0.06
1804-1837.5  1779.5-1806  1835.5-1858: -0.08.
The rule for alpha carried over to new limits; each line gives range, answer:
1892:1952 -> 1.04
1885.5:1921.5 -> 0.998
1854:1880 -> 0.924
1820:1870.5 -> 0.991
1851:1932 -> 0.977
